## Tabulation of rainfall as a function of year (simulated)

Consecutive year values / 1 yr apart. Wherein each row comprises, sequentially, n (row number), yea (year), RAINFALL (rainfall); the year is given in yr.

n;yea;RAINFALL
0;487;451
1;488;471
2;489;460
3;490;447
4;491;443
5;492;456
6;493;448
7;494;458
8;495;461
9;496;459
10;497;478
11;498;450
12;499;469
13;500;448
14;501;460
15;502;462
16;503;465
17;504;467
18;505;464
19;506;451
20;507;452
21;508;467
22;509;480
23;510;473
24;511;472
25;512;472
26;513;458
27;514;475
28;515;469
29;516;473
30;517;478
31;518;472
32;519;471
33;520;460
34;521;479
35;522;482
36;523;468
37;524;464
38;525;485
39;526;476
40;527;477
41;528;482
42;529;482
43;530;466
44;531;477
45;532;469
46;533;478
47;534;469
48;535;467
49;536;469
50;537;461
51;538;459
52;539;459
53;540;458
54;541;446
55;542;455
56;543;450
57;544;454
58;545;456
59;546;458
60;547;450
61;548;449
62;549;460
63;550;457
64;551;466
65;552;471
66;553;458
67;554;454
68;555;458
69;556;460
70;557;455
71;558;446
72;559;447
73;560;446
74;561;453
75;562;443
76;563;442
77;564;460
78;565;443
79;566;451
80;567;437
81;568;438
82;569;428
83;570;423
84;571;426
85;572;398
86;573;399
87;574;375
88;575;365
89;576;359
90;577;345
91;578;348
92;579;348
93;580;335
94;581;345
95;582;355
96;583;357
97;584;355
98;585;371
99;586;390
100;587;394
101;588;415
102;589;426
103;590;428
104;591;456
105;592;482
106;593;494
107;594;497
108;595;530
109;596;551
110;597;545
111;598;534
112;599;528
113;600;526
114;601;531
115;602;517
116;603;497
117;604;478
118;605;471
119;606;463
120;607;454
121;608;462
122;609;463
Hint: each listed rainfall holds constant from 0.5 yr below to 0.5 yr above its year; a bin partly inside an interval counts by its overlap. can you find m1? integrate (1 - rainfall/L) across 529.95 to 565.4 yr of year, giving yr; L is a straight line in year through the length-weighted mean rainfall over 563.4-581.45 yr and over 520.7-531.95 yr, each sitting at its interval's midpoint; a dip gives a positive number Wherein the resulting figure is -1.5 yr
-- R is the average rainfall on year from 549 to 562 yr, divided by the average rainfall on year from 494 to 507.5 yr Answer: 1.0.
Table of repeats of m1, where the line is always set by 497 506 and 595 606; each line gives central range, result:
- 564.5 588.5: 5.5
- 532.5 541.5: 0.3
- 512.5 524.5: 0.0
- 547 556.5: 0.6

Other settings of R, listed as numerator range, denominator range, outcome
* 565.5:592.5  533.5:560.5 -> 0.86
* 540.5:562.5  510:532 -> 0.96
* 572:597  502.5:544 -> 0.87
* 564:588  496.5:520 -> 0.83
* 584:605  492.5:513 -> 1.03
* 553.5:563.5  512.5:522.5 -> 0.95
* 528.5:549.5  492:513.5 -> 1.00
